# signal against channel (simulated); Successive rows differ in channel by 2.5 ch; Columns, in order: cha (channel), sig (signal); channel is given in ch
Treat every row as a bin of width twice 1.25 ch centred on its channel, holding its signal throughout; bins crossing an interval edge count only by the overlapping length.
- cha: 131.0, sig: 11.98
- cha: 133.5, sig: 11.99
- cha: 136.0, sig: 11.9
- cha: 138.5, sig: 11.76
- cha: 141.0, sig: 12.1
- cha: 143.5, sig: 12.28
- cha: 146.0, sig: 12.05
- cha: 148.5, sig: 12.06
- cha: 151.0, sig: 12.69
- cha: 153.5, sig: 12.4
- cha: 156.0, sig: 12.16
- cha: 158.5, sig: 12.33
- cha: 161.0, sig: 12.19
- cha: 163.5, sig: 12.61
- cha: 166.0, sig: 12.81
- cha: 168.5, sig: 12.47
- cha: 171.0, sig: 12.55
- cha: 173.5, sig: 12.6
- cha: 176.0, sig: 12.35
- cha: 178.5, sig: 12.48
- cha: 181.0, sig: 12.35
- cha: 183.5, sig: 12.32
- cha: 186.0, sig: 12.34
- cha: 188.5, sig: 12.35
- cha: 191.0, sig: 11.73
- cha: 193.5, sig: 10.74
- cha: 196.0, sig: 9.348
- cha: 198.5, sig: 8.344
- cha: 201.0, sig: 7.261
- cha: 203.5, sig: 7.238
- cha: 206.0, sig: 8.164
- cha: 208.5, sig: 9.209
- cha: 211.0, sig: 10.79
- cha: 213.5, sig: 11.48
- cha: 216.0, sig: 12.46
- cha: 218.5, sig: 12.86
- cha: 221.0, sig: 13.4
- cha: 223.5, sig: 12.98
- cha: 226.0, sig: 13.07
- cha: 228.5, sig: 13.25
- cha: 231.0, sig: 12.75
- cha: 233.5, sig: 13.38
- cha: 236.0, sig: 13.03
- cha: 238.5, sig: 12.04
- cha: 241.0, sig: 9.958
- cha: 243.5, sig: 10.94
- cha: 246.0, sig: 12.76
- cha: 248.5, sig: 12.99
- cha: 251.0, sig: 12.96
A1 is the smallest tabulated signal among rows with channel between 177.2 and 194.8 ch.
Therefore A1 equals 10.74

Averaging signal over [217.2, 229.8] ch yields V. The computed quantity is 13.1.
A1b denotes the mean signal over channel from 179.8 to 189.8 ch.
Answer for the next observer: 12.3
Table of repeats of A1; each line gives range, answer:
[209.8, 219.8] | 10.79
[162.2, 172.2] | 12.47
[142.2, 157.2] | 12.05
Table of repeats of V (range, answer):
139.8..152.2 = 12.2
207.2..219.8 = 11.4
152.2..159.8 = 12.3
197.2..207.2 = 7.76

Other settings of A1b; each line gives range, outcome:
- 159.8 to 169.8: 12.5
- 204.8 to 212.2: 9.39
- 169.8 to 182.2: 12.5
